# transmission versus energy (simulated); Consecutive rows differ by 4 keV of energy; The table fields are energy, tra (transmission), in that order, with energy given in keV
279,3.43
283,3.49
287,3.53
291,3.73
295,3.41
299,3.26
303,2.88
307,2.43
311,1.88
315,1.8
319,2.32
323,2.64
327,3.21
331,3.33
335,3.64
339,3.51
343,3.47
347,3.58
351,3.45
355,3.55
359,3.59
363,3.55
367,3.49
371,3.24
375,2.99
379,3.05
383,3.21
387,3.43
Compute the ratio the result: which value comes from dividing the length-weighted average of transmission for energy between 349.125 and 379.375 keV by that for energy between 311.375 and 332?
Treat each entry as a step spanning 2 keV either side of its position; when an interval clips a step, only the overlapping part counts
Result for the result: 1.32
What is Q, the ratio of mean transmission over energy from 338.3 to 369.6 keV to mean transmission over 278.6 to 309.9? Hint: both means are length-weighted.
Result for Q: 1.09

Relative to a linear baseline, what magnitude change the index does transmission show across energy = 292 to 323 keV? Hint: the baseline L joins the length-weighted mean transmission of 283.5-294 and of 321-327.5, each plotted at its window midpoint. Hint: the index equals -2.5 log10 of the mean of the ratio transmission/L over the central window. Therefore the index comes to 0.229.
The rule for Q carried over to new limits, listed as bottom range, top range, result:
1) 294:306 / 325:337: 1.09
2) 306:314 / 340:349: 1.70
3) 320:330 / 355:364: 1.23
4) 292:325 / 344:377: 1.31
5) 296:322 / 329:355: 1.41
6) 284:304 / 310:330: 0.72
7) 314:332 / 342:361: 1.32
